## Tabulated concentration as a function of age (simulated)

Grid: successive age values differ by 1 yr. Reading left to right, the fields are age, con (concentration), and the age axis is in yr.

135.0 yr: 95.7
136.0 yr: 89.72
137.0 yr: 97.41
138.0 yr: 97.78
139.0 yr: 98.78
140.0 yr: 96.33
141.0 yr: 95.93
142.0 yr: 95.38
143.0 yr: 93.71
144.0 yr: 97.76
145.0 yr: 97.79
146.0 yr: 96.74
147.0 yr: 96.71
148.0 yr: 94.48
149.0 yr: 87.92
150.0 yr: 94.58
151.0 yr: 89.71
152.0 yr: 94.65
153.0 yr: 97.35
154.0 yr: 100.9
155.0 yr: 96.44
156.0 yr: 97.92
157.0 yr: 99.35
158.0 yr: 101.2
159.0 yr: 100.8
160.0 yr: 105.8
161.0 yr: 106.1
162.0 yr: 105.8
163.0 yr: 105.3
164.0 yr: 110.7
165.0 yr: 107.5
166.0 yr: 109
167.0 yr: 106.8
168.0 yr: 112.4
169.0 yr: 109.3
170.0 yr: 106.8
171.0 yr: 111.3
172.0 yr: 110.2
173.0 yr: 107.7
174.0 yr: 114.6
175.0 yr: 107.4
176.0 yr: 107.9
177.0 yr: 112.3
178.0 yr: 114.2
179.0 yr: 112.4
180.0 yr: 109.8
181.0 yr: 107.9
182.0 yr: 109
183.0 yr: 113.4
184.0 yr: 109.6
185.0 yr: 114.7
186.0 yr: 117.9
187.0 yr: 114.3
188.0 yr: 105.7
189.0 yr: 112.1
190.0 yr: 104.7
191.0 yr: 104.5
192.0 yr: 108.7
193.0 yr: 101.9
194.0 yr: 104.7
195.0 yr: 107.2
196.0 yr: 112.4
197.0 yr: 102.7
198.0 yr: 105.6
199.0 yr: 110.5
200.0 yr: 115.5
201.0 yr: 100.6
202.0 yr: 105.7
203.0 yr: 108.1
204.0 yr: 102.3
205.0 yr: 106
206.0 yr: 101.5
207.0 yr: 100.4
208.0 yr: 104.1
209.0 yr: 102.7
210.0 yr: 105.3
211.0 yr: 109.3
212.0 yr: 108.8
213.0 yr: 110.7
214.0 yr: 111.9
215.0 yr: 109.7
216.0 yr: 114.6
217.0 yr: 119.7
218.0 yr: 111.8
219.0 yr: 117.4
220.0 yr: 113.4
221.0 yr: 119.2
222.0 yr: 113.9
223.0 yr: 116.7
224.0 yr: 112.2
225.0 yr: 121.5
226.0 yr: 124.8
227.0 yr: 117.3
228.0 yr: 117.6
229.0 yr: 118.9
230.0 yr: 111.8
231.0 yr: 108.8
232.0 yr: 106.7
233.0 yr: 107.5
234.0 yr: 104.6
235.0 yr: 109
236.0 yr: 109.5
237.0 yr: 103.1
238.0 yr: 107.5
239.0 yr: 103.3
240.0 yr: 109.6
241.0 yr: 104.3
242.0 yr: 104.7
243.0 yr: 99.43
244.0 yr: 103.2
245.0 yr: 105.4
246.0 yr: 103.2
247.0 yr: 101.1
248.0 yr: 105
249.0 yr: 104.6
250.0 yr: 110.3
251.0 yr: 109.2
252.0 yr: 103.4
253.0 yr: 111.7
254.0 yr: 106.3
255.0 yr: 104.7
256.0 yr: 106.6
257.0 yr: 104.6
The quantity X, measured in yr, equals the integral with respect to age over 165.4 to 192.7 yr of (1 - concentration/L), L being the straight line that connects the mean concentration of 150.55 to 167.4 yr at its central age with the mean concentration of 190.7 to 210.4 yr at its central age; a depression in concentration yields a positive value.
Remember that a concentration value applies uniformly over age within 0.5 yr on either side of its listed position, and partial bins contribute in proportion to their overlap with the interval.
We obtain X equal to -1.7 yr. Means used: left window 102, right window 106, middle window 110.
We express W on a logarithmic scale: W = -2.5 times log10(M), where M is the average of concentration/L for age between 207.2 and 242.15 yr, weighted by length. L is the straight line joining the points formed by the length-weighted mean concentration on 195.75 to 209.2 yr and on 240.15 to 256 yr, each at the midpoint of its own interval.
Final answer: -0.06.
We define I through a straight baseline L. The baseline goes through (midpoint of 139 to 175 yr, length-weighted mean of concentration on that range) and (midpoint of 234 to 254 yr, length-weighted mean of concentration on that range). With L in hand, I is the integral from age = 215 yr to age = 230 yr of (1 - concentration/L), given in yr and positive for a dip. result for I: -1.7 yr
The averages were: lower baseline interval 102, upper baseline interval 106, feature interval 117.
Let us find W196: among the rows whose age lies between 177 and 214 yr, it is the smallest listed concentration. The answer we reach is 100.4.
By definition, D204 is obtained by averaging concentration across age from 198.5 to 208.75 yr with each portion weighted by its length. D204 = 105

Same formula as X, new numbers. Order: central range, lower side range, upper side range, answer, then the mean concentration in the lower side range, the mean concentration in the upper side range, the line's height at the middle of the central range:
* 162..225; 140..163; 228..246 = -4.43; 97.7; 107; 102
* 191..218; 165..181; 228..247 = 0.27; 110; 107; 108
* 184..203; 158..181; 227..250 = -0.04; 109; 107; 108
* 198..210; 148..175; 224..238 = 0.39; 103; 112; 109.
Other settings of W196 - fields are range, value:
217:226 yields 111.8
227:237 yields 103.1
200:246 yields 99.43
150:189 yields 89.71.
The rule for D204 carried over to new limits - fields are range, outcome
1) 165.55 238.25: 110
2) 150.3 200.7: 107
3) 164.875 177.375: 110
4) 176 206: 109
